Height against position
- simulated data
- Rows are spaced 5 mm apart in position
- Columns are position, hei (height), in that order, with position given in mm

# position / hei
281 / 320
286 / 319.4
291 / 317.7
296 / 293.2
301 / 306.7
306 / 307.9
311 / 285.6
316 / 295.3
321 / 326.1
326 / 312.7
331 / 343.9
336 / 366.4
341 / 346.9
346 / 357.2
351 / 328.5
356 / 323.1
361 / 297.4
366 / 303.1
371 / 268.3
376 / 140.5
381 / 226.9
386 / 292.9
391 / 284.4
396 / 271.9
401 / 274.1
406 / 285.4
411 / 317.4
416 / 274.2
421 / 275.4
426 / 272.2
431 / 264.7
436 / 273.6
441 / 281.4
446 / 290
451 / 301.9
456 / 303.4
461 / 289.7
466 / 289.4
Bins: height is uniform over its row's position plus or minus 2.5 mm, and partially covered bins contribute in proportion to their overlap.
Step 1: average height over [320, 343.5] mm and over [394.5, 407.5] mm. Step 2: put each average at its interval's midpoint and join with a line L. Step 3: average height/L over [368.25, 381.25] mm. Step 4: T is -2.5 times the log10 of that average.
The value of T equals 0.39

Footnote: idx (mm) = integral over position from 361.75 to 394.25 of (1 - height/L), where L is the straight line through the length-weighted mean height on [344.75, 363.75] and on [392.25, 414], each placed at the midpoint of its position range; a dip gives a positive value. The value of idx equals 5.3 mm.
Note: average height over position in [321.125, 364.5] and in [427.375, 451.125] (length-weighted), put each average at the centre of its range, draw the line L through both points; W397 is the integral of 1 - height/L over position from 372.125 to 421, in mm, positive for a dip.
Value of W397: 6.2 mm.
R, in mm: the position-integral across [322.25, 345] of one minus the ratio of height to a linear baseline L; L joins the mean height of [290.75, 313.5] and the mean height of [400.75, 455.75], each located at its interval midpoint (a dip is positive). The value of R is -3.5 mm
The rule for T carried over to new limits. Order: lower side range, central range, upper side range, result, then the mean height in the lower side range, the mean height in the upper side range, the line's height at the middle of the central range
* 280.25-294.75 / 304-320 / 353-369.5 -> 0.05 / 317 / 306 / 313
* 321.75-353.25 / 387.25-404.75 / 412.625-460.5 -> 0.11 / 342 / 283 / 307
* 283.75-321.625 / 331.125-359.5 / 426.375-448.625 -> -0.16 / 305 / 277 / 296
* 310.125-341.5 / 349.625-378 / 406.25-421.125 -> 0.13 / 326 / 291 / 311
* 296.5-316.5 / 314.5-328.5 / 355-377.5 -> -0.08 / 299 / 268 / 291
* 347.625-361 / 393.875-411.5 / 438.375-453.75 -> 0.08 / 323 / 291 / 306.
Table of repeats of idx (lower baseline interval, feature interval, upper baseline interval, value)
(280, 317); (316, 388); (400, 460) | -1.1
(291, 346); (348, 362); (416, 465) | -0.5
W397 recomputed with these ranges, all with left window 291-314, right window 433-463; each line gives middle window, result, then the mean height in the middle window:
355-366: -0.4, 307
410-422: 0.2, 287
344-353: -1.4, 343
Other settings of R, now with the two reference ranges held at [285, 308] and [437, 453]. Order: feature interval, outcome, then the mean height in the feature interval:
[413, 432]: 1.2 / 273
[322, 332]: -0.7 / 326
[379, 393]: 1.3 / 269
